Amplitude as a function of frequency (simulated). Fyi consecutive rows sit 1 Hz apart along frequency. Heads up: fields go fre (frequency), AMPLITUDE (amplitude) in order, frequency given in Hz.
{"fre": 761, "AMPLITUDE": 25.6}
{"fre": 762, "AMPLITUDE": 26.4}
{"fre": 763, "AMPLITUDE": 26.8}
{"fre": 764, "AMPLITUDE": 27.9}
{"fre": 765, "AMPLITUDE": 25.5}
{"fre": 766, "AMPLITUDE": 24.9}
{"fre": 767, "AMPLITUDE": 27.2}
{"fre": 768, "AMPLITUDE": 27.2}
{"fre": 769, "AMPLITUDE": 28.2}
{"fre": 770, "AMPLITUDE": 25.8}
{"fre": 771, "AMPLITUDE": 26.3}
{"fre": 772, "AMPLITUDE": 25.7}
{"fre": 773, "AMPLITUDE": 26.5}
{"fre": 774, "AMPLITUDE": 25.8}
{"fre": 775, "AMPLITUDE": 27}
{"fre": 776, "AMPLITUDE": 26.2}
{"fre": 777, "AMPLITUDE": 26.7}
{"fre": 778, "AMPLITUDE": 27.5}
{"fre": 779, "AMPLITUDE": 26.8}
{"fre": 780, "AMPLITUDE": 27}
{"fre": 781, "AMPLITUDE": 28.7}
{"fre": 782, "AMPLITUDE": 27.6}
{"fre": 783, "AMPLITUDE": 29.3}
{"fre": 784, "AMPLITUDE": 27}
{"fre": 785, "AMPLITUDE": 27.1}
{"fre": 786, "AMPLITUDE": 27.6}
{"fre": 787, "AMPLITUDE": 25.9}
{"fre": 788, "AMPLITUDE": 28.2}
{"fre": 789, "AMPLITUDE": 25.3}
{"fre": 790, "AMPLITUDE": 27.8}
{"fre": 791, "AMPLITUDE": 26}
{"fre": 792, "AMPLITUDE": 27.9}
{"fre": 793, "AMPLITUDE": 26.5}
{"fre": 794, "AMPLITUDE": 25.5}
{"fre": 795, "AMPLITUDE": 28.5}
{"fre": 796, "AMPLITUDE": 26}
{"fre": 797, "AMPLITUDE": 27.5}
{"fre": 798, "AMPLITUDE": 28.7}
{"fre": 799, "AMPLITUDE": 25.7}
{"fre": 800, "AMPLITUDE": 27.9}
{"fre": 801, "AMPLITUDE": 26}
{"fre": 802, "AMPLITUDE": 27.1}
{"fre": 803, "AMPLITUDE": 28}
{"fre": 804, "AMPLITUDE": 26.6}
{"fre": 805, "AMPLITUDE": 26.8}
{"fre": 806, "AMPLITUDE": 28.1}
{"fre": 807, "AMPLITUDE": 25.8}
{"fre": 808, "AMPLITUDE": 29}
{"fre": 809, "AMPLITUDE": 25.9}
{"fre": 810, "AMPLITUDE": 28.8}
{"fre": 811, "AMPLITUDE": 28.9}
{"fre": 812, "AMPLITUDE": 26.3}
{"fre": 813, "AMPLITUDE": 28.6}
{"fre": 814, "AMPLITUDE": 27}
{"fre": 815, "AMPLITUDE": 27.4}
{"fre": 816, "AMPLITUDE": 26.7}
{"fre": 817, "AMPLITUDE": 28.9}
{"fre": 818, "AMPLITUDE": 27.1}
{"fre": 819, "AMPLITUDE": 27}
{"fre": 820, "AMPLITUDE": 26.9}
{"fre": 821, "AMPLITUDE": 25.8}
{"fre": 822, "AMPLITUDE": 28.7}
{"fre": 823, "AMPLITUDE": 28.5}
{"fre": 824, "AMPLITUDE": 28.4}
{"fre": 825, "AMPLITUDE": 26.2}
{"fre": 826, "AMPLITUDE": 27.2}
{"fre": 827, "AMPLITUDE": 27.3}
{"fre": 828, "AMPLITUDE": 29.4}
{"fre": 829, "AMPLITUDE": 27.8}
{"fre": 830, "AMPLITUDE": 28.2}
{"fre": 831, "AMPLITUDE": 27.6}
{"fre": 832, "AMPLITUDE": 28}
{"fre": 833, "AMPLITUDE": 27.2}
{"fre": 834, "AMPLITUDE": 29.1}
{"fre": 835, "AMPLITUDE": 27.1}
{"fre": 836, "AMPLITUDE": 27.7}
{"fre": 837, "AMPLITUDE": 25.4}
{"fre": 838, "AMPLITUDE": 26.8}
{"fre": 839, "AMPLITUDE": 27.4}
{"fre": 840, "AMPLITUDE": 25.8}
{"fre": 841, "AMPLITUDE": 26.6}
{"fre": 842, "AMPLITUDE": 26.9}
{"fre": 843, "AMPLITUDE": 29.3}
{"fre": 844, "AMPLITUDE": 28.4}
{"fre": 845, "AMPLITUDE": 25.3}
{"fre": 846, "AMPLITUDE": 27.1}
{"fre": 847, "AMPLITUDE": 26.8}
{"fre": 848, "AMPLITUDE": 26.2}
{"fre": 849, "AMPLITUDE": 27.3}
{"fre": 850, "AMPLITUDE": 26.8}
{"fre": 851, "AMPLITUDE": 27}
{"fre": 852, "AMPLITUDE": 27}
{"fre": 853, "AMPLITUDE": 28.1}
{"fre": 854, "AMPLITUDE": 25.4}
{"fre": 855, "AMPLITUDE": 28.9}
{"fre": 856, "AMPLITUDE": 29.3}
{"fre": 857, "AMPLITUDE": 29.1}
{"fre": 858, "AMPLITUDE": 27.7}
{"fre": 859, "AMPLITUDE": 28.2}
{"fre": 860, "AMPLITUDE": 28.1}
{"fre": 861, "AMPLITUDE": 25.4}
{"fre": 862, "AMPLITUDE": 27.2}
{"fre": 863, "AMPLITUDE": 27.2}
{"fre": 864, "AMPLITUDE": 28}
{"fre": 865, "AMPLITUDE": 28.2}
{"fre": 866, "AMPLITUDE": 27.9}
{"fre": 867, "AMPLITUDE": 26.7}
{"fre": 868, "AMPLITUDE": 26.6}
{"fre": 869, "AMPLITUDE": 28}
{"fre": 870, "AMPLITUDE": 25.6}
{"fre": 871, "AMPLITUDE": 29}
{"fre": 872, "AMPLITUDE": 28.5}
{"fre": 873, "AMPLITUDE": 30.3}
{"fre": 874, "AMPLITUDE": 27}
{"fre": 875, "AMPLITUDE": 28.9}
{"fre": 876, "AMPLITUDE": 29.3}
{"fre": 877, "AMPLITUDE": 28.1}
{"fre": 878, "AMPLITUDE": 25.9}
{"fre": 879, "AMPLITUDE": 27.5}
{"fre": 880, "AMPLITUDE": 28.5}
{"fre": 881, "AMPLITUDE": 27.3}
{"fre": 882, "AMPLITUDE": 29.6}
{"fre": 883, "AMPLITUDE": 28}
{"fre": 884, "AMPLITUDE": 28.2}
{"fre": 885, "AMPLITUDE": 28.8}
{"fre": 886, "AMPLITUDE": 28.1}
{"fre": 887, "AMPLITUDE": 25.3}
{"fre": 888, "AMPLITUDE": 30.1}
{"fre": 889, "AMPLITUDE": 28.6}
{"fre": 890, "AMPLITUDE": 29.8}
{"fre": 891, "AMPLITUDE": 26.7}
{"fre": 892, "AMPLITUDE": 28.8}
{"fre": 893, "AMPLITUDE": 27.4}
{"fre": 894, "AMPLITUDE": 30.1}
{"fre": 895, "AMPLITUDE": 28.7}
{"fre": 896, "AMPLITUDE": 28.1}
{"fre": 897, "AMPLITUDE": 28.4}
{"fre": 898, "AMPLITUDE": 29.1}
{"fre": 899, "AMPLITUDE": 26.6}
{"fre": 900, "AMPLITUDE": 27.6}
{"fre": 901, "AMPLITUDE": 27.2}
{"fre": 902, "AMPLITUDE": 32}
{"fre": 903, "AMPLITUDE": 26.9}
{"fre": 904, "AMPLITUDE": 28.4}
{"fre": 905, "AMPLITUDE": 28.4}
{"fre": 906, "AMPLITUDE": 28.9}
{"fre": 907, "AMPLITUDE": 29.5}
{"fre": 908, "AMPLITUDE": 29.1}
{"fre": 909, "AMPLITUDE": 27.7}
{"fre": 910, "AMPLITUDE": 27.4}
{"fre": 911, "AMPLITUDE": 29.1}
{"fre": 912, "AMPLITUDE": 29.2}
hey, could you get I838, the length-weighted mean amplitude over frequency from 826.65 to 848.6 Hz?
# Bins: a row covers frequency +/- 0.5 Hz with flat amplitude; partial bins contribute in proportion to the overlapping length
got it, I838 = 27.3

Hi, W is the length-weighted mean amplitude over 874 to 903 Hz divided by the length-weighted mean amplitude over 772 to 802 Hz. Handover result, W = 1.0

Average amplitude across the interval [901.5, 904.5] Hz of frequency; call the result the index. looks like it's 29.1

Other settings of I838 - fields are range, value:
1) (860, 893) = 27.9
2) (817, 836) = 27.7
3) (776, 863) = 27.3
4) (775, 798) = 27.1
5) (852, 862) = 27.7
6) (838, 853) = 27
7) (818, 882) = 27.5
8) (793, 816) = 27.2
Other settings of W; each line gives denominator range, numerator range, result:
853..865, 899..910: 1.03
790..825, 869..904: 1.03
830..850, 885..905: 1.04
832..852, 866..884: 1.03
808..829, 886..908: 1.03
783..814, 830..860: 1.01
